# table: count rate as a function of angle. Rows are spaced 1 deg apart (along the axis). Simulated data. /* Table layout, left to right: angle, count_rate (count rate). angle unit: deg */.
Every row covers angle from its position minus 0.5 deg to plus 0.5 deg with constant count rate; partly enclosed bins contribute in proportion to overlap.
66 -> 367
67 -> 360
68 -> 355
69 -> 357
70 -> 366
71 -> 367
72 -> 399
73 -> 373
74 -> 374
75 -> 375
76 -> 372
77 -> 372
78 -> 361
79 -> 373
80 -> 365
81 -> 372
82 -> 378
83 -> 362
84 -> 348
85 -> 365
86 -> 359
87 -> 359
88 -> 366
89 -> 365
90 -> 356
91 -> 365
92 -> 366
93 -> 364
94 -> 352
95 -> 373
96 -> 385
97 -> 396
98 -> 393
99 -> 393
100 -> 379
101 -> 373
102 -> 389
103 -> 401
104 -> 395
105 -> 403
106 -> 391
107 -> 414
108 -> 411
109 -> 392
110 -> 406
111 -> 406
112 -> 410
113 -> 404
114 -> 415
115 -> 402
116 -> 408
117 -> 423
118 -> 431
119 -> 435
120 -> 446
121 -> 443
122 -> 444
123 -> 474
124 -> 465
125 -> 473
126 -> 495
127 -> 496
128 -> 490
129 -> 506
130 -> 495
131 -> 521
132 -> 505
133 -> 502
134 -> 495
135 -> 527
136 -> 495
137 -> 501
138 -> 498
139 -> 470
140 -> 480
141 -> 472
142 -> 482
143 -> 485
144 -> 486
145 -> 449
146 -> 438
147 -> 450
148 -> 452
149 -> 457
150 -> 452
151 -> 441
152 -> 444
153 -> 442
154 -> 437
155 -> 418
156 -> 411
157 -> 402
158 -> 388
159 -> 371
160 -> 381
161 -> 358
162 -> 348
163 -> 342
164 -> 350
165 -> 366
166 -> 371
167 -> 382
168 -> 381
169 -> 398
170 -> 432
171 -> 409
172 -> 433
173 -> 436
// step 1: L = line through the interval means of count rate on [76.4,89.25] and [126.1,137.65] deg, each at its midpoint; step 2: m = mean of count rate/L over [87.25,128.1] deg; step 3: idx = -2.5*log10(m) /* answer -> 0.07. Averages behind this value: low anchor 365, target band 408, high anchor 503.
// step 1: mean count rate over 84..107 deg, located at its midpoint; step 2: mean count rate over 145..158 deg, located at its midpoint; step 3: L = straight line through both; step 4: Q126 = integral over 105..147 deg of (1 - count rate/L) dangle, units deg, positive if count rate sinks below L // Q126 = -4.9 deg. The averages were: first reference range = 377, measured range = 457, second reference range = 436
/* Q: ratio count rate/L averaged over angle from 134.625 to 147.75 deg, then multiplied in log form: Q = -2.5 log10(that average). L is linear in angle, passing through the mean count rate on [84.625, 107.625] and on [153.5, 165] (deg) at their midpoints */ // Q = -0.25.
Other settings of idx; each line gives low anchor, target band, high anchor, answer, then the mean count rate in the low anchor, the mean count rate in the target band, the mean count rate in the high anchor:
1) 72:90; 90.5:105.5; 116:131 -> 0.07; 368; 382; 465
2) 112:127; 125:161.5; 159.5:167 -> -0.16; 441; 461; 361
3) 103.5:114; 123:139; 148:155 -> -0.17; 404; 496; 444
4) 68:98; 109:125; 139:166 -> -0.09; 369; 428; 423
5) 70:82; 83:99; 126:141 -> 0.11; 373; 368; 498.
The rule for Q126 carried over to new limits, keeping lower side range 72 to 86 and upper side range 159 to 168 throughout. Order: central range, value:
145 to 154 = -2.0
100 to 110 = -0.8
